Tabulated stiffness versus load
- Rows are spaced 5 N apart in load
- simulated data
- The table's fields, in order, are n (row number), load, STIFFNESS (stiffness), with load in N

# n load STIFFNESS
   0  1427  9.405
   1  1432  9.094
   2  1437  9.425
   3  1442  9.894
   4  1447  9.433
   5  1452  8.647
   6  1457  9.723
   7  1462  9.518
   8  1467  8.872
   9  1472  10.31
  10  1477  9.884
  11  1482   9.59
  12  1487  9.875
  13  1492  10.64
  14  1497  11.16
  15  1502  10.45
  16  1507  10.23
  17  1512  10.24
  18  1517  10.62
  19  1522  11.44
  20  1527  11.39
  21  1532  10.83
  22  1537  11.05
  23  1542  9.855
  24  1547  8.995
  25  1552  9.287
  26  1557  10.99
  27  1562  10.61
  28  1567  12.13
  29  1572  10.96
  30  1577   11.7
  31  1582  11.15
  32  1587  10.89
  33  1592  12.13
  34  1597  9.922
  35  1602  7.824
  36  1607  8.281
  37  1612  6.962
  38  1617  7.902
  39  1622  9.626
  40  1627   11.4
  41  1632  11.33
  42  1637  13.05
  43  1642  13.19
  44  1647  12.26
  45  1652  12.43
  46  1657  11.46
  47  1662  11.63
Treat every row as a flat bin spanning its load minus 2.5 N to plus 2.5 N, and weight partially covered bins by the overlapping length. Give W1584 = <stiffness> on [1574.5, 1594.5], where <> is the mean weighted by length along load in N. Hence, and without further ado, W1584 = 11.5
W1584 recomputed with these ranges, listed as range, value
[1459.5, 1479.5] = 9.65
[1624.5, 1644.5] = 12.2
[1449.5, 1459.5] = 9.18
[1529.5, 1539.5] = 10.9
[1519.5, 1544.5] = 10.9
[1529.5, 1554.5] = 10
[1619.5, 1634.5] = 10.8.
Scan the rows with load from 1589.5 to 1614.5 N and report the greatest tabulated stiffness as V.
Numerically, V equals 12.13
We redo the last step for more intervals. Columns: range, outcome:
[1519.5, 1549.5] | 11.44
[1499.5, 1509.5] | 10.45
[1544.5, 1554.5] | 9.287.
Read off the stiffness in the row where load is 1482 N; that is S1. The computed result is 9.59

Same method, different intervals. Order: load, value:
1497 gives 11.16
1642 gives 13.19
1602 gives 7.824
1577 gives 11.7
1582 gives 11.15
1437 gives 9.425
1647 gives 12.26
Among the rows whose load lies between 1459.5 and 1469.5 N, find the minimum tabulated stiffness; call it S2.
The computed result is 8.872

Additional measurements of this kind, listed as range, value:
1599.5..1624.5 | 6.962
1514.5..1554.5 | 8.995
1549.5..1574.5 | 9.287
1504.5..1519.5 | 10.23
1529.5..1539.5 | 10.83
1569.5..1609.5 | 7.824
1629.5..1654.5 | 11.33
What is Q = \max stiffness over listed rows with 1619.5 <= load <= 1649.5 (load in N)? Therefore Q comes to 13.19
